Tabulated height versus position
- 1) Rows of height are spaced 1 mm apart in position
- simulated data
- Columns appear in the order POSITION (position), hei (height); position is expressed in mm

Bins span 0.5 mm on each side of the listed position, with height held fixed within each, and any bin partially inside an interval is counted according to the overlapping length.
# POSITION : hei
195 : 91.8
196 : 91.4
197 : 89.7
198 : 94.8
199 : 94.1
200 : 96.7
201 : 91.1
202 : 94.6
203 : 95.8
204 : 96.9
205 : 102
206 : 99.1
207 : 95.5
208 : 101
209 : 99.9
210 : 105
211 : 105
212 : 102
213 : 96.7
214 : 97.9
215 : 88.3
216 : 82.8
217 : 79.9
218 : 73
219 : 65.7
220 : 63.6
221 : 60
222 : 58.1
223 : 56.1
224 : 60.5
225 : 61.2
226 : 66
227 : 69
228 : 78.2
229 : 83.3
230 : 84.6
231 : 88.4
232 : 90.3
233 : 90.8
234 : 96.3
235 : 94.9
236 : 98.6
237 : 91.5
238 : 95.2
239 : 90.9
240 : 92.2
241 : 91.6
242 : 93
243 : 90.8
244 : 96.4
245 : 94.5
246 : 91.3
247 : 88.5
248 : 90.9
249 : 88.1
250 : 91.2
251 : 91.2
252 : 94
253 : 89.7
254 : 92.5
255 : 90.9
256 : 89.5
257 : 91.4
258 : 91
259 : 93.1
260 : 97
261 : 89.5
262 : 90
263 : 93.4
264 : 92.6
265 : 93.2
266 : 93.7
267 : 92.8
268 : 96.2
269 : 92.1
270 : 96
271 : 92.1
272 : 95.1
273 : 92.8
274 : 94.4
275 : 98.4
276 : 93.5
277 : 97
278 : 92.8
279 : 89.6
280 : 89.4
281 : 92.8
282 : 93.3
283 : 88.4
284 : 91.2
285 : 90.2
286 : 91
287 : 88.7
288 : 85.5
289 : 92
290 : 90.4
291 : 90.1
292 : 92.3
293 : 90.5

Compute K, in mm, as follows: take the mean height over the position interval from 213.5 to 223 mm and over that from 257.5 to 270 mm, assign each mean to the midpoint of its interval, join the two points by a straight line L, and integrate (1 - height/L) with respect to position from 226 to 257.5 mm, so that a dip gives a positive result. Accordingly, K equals -2.4 mm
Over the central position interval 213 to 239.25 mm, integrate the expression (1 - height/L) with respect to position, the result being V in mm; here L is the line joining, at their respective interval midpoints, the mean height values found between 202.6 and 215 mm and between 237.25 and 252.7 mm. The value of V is 4.4 mm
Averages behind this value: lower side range 99.3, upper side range 91.9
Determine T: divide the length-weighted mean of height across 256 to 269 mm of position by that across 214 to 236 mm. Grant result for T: 1.2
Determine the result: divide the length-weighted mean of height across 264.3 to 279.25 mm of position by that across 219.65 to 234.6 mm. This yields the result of 1.3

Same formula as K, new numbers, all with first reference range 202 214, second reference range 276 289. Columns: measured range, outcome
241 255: 0.49 mm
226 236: 1.14 mm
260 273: -0.05 mm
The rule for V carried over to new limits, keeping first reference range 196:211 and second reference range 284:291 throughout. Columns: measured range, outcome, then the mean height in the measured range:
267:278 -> -0.4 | 94.6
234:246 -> 0.0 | 93.6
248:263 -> 0.2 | 91.4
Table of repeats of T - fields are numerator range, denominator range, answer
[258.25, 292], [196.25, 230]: 1.09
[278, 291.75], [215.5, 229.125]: 1.33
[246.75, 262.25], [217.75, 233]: 1.28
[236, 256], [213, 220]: 1.13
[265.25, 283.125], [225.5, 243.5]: 1.06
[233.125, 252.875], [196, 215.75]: 0.96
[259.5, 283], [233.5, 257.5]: 1.01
